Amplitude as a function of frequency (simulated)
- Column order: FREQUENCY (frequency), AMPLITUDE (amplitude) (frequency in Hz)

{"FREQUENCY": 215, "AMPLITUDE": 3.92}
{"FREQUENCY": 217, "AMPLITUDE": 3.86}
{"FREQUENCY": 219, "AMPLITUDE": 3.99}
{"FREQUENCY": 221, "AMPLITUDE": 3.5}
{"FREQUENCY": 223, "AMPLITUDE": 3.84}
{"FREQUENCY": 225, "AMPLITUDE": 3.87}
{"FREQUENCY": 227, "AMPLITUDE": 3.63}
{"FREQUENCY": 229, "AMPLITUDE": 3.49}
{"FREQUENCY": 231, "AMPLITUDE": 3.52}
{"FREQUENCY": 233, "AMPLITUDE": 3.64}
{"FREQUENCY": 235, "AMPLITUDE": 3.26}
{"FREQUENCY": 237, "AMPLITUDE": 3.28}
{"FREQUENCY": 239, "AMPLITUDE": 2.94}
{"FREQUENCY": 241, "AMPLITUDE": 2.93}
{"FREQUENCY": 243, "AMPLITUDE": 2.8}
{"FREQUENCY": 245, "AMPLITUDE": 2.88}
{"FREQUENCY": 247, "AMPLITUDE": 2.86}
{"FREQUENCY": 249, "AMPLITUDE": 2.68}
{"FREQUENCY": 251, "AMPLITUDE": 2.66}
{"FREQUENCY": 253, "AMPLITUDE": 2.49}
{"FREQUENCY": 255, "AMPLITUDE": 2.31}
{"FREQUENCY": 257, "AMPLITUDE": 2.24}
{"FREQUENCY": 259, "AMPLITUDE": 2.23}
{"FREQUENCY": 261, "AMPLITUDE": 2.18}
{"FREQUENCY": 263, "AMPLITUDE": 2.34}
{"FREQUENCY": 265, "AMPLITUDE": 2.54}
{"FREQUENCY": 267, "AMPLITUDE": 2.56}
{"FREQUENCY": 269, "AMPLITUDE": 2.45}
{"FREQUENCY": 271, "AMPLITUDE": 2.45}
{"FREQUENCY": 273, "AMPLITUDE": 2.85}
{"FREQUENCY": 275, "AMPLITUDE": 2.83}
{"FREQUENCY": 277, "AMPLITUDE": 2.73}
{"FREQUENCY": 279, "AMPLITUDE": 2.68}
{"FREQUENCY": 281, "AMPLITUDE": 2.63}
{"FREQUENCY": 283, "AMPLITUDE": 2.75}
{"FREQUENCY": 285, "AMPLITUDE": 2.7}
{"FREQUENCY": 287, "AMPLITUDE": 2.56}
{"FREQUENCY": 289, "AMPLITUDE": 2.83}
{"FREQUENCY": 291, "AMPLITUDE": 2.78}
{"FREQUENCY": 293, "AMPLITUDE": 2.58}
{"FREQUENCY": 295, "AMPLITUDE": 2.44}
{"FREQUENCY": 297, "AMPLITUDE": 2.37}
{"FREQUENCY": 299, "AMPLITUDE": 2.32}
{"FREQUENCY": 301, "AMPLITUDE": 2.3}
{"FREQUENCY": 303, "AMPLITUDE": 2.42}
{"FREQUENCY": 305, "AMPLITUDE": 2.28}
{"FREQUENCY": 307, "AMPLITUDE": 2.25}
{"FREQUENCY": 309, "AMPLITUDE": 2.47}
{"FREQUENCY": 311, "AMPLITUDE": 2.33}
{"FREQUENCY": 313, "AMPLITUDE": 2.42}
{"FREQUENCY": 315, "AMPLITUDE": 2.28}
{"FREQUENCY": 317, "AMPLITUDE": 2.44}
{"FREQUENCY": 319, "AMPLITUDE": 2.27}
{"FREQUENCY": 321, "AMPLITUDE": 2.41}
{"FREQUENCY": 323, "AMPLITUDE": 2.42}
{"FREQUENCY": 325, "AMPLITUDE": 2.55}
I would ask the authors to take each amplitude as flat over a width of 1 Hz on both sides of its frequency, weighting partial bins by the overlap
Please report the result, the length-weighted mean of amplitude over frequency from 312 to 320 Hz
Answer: 2.35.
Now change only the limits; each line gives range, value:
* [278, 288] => 2.66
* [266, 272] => 2.49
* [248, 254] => 2.61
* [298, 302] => 2.31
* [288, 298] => 2.6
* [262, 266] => 2.44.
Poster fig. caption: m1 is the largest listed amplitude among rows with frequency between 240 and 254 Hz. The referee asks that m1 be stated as 2.93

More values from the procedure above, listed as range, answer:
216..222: 3.99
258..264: 2.34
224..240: 3.87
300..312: 2.47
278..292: 2.83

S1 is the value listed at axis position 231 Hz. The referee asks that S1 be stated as 3.52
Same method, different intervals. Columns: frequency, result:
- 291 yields 2.78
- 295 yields 2.44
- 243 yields 2.8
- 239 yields 2.94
